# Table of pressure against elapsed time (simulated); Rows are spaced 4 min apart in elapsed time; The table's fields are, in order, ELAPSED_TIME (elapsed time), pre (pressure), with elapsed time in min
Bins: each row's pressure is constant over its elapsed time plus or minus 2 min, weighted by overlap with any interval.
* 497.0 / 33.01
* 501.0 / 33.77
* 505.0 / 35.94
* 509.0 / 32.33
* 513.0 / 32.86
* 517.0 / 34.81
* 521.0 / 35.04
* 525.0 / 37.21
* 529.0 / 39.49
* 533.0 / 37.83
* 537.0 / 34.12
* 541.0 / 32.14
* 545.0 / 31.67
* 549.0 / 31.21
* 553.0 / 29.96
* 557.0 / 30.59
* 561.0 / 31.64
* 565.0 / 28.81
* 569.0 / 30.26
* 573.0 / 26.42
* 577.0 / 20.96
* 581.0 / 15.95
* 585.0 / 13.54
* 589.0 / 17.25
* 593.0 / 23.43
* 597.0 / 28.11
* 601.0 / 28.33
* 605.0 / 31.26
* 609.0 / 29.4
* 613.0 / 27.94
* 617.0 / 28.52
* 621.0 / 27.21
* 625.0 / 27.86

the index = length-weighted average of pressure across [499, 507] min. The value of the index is 34.9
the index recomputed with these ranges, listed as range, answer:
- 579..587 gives 14.7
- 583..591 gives 15.4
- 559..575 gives 29.3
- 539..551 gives 31.7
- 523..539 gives 37.2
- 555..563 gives 31.1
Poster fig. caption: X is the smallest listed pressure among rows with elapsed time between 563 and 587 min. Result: 13.54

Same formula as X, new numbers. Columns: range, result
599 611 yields 28.33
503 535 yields 32.33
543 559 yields 29.96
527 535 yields 37.83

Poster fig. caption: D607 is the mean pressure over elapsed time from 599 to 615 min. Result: 29.2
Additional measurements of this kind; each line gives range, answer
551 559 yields 30.3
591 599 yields 25.8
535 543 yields 33.1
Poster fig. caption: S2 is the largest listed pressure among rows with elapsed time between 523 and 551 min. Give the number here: 39.49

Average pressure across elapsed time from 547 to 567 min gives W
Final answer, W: 30.4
